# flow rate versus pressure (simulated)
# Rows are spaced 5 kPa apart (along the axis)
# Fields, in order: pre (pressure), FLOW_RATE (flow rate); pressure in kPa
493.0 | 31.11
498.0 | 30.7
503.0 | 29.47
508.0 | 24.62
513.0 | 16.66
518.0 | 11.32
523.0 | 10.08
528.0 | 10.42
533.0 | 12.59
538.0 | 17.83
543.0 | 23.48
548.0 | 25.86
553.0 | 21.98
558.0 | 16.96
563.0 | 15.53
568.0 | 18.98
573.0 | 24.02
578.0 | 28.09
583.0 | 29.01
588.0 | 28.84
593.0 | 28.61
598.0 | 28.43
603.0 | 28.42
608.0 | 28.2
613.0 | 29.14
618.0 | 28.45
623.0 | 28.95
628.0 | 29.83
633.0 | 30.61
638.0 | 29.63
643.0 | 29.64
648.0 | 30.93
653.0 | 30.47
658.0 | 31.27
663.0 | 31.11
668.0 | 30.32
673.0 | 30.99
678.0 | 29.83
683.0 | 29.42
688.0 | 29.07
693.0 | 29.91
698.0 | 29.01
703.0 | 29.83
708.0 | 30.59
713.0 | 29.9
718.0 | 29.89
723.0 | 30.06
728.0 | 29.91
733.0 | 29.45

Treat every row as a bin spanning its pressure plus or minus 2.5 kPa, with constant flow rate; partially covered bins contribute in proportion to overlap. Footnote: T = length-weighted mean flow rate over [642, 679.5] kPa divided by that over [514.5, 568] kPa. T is 1.8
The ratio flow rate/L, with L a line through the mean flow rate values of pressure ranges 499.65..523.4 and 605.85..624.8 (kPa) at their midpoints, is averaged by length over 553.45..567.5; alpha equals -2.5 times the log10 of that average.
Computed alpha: 0.34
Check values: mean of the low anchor 19.6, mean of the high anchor 28.7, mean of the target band 17.5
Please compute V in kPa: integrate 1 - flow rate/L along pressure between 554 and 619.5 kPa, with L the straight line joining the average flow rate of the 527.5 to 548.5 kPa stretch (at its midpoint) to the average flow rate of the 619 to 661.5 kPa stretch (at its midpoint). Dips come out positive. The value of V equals -4.2 kPa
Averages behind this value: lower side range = 18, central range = 25.5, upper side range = 30.1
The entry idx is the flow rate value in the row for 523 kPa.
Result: 10.08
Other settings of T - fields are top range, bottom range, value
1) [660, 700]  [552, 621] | 1.18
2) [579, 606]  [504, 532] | 1.87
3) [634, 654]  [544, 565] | 1.48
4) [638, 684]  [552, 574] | 1.60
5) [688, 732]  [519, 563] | 1.75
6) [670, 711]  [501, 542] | 1.78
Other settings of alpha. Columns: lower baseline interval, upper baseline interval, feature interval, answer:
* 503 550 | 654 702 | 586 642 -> -0.17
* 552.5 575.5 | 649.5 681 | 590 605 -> -0.23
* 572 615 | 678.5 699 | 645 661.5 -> -0.07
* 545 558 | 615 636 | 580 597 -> -0.11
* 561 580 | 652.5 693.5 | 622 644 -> -0.11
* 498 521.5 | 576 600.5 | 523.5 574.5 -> 0.34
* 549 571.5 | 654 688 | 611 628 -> -0.15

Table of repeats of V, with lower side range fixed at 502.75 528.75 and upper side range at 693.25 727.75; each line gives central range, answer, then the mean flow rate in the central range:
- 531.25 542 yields 0.8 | 16.5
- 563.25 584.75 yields -3.5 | 23.9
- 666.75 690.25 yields -1.9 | 29.9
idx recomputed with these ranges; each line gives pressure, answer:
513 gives 16.66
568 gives 18.98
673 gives 30.99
